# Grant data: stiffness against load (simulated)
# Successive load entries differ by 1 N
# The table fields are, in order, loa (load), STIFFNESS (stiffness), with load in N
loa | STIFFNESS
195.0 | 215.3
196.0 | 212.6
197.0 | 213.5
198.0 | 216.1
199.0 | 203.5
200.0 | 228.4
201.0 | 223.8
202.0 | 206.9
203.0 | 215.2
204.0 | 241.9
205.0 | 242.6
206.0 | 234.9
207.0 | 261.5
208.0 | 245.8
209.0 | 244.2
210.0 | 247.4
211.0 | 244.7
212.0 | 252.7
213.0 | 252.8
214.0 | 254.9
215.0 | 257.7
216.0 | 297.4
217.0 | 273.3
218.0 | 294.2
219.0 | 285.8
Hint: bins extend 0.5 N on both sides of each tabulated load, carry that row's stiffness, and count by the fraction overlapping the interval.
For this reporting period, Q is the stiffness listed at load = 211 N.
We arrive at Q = 244.7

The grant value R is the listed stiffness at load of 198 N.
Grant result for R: 216.1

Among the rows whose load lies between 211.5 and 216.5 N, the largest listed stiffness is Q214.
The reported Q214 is 297.4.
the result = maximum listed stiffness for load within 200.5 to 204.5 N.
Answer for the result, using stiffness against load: 241.9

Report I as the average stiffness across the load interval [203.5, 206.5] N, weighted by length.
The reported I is 240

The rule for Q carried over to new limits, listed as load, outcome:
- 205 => 242.6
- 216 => 297.4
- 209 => 244.2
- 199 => 203.5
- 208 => 245.8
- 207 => 261.5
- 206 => 234.9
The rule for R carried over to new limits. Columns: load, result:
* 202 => 206.9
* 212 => 252.7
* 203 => 215.2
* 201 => 223.8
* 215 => 257.7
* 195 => 215.3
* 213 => 252.8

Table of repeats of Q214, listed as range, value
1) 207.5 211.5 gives 247.4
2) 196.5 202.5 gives 228.4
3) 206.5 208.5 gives 261.5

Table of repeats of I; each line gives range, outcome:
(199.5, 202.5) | 220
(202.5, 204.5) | 229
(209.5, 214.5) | 250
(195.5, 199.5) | 211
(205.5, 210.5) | 247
